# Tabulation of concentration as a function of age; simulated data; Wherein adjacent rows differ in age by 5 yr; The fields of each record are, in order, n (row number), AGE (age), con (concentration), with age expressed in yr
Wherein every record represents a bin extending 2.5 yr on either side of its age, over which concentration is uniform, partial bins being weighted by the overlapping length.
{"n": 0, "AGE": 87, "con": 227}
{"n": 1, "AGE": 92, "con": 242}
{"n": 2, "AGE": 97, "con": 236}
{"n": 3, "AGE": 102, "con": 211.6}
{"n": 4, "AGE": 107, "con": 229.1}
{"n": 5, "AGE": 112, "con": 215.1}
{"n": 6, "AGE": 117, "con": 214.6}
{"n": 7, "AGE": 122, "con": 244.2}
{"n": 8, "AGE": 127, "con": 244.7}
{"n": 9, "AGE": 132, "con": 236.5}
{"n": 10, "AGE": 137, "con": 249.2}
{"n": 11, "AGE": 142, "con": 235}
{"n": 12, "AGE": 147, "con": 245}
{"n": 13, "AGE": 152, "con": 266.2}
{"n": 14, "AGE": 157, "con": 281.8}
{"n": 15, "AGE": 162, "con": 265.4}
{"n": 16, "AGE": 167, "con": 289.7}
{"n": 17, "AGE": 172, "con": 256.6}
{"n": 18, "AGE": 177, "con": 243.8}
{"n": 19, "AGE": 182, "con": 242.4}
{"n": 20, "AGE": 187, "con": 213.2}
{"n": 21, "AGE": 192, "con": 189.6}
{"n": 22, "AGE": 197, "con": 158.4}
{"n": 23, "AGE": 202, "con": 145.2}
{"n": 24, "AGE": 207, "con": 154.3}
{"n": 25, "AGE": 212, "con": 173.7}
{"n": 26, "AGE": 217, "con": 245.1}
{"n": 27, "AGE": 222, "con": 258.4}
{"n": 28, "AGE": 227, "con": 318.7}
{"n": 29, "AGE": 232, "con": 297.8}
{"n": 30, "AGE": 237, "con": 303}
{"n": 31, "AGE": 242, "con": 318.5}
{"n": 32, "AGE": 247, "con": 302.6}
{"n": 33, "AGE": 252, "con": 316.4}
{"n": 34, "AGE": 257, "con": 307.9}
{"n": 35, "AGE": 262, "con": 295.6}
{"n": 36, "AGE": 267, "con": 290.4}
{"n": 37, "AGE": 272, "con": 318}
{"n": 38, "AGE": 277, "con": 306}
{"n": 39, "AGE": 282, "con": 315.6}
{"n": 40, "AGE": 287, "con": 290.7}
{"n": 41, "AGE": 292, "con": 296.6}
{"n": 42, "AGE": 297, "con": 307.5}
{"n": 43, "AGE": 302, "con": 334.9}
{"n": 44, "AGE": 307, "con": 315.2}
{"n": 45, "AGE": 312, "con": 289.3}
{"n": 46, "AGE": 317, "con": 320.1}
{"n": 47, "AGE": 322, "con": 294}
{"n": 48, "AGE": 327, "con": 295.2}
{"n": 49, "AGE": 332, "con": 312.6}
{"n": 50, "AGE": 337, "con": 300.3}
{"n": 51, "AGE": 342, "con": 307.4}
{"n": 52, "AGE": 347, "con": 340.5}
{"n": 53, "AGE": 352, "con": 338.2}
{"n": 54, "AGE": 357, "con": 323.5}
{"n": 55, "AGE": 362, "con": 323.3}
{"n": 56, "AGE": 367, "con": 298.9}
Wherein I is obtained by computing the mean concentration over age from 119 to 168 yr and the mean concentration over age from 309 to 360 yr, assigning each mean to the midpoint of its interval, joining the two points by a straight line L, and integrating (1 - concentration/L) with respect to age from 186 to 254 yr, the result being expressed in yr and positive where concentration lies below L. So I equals 8.8 yr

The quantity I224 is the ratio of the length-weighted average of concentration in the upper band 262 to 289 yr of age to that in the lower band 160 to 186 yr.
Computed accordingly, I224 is 1.18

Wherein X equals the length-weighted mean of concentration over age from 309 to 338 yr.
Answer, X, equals 302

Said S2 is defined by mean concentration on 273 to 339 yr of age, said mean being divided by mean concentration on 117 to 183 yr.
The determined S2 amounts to 1.21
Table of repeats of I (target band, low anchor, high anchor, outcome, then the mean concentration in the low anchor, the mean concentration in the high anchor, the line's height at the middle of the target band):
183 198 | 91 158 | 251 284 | 4.12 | 238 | 307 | 270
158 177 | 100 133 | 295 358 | -1.48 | 228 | 314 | 249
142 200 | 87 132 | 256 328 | 3.26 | 230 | 305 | 255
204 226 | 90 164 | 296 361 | 4.78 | 241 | 314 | 273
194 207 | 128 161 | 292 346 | 5.61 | 253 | 308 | 270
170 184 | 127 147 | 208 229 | -0.38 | 241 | 241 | 241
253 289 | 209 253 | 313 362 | -1.48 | 279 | 314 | 292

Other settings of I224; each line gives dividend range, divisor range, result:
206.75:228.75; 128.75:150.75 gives 0.97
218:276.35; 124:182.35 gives 1.18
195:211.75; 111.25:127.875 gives 0.68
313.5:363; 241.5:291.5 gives 1.03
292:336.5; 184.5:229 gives 1.50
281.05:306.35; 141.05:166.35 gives 1.18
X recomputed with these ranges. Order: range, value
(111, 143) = 235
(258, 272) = 299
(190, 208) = 162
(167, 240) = 231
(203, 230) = 227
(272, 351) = 309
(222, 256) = 306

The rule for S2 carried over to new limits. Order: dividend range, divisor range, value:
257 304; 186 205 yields 1.77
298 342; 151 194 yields 1.23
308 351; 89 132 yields 1.34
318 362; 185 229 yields 1.54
